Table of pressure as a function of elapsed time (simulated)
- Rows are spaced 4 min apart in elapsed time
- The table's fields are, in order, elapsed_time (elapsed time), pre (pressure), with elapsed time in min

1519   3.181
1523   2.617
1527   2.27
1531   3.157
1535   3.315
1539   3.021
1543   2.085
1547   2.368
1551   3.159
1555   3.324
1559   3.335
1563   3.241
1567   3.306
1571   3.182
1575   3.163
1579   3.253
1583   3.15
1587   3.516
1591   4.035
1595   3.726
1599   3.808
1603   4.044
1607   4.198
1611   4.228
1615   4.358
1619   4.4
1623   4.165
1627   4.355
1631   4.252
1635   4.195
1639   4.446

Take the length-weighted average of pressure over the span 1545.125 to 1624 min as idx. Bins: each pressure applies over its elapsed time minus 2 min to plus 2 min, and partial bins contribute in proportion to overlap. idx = 3.59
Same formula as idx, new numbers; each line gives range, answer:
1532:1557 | 2.89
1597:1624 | 4.17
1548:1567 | 3.22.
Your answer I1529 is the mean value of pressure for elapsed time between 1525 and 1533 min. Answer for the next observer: 2.71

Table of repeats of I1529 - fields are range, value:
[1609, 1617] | 4.29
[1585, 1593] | 3.78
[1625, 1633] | 4.3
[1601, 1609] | 4.12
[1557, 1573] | 3.27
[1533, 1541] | 3.17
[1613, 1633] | 4.31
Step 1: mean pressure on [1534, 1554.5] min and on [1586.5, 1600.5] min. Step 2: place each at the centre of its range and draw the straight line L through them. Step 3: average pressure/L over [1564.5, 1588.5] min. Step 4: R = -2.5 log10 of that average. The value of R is 0.06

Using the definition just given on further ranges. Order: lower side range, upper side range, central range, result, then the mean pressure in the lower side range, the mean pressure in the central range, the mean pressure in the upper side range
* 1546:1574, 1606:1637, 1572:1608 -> 0.02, 3.16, 3.63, 4.27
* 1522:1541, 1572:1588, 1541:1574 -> 0.03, 2.89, 3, 3.25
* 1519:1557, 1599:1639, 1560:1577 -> 0.04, 2.83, 3.23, 4.23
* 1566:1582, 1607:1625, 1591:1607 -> -0.02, 3.22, 3.92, 4.28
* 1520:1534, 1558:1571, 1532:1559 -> 0.03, 2.76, 2.92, 3.27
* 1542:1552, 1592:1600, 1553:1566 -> -0.16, 2.52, 3.3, 3.8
